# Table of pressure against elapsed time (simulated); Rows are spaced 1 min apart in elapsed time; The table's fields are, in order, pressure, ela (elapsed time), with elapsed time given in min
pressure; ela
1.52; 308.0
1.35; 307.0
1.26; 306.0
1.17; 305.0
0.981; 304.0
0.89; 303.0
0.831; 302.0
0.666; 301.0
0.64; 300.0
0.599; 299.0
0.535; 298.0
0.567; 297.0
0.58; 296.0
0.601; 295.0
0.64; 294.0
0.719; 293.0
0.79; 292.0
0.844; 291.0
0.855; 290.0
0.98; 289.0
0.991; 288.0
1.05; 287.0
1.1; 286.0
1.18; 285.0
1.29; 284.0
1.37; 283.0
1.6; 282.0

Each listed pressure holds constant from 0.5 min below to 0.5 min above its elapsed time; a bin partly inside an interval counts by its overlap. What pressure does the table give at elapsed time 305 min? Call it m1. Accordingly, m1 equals 1.17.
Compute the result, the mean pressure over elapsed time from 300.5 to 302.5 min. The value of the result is 0.748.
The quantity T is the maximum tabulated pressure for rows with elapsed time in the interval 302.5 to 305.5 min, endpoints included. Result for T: 1.17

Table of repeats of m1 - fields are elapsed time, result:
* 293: 0.719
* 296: 0.58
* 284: 1.29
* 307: 1.35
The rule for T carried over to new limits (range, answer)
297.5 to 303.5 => 0.89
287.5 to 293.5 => 0.991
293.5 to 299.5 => 0.64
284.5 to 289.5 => 1.18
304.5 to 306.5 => 1.26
